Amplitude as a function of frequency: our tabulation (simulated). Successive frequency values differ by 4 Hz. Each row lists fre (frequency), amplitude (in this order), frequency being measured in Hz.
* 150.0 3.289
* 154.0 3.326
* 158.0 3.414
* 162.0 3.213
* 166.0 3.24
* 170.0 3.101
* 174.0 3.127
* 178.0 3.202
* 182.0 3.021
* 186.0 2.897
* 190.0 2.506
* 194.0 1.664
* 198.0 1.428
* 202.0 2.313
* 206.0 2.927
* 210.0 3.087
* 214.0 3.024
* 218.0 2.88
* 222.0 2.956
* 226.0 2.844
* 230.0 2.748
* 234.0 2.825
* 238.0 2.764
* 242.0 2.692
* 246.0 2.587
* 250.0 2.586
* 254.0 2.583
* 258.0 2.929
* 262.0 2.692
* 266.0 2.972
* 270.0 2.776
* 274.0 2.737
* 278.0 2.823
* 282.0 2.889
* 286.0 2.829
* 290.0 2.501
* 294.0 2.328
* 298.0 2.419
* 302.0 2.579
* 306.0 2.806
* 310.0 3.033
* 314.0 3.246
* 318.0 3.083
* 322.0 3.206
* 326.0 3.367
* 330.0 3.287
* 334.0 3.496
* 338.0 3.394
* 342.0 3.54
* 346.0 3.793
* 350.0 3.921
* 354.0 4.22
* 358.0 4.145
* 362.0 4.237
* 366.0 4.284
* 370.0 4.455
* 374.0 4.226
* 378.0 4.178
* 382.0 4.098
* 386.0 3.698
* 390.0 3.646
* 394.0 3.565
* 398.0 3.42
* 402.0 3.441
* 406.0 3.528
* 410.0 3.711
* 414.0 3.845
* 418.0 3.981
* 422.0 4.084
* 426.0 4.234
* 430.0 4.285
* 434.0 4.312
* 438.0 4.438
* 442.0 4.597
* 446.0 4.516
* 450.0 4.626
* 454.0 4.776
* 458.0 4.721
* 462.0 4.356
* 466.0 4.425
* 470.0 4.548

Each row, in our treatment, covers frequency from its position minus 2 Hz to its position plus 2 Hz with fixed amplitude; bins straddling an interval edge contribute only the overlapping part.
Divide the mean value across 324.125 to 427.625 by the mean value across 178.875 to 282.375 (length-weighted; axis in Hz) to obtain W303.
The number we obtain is 1.42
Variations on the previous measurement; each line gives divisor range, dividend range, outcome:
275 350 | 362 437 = 1.30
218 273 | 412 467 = 1.58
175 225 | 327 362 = 1.40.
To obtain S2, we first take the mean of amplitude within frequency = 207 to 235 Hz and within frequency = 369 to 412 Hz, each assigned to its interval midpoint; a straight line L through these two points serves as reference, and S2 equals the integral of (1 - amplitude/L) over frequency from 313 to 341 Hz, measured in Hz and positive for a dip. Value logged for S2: 1.3 Hz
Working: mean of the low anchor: 2.91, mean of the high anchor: 3.8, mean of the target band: 3.31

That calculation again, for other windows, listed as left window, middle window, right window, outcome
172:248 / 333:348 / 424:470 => 0.52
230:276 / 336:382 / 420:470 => -4.35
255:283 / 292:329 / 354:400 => 4.27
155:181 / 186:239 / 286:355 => 9.57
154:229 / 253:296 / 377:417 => 6.07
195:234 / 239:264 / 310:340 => 1.67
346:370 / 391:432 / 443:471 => 5.39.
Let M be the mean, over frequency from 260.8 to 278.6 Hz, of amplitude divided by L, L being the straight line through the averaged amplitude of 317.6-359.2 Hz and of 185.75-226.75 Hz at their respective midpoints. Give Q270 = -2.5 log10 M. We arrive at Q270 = 0.10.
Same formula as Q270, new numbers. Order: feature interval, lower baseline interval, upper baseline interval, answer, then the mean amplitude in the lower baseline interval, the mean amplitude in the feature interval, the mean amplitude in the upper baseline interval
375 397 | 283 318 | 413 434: -0.04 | 2.74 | 3.84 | 4.12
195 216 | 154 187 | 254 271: 0.20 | 3.17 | 2.51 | 2.82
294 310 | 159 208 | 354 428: 0.29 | 2.73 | 2.62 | 3.94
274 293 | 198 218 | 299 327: 0.07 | 2.7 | 2.74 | 3.01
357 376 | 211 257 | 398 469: -0.15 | 2.78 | 4.28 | 4.21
